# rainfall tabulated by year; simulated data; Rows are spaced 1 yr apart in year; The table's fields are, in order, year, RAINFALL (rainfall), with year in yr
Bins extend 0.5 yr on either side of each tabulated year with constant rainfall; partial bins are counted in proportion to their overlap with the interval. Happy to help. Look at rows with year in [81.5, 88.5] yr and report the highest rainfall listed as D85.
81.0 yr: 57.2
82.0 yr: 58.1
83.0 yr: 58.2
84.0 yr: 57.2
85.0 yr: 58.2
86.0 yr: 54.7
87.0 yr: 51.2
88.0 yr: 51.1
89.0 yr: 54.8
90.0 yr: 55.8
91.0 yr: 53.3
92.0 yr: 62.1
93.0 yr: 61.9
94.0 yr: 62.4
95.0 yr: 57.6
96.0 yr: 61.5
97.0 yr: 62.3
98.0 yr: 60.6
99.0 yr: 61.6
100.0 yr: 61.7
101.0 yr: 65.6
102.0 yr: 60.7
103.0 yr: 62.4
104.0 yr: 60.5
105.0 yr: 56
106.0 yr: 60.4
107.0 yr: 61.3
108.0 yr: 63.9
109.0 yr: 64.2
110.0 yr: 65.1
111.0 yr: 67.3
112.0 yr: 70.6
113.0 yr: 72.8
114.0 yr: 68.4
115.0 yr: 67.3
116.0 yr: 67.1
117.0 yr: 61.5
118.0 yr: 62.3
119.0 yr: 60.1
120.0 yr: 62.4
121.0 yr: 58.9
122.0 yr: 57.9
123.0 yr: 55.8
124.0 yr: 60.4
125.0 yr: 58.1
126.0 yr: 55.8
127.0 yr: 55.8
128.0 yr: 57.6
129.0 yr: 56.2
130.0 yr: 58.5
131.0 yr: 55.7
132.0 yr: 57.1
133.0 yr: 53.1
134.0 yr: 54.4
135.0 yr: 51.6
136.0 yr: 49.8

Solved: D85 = 58.2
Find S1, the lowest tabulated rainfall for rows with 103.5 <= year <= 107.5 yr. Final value 56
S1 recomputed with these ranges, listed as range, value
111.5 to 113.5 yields 70.6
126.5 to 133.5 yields 53.1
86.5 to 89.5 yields 51.1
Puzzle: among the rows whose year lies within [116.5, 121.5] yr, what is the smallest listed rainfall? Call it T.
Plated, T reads 58.9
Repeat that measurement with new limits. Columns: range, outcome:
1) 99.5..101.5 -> 61.7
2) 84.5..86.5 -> 54.7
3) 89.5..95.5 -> 53.3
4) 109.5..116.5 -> 65.1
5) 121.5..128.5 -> 55.8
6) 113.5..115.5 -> 67.3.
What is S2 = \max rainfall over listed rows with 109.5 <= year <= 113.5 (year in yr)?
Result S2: 72.8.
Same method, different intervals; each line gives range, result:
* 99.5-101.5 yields 65.6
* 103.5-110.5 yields 65.1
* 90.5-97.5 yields 62.4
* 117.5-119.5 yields 62.3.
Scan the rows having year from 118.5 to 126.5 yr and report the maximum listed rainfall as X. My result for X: 62.4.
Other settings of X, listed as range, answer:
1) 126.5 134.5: 58.5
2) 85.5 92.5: 62.1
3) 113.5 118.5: 68.4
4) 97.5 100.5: 61.7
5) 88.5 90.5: 55.8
